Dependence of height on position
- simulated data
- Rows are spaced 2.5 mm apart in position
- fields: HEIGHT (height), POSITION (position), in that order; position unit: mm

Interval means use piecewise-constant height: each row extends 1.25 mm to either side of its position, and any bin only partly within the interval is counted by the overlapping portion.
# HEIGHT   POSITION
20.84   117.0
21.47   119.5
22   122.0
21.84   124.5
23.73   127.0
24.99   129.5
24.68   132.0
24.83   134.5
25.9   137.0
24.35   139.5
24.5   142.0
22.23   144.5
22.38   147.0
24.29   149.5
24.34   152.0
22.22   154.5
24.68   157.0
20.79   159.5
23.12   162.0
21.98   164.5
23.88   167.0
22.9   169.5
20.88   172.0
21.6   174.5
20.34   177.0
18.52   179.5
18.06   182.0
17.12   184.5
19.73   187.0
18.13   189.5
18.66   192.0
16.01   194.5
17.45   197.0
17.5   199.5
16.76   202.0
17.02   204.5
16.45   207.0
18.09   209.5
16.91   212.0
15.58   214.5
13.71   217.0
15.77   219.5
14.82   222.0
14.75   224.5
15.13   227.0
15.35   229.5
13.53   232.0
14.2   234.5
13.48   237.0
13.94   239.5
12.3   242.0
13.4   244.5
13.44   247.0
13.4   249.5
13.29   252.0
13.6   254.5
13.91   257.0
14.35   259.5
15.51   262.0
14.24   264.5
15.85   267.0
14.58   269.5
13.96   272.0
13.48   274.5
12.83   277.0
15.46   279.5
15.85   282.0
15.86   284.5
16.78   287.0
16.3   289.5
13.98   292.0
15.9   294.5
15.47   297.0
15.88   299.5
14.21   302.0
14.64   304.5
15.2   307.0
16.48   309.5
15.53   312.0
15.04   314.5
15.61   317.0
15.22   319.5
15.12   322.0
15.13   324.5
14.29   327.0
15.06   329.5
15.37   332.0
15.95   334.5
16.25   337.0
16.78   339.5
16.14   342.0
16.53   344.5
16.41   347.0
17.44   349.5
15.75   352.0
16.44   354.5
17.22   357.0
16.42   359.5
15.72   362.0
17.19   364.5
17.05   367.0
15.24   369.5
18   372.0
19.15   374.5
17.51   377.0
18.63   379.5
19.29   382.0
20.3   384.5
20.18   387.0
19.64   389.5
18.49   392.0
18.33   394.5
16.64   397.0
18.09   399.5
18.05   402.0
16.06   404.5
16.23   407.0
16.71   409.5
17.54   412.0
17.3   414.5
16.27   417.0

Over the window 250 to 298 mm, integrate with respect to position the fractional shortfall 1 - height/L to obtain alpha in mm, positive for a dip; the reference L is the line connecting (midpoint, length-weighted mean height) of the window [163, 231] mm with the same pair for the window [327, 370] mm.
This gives 6.4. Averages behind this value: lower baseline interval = 17.9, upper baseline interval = 16.3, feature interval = 14.8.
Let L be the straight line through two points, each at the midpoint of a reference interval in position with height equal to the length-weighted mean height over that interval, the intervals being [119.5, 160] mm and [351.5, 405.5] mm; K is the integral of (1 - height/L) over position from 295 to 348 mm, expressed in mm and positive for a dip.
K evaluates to 9.9 mm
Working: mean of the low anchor 23.6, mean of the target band 15.5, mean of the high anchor 17.7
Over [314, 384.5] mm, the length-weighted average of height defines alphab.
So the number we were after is 16.5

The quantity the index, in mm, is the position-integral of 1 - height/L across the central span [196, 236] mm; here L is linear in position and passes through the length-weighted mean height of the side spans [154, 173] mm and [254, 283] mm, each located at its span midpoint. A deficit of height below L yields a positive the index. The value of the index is 6.0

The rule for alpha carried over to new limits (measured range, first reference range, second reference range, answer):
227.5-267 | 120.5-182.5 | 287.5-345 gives 9.77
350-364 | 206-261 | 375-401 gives 1.14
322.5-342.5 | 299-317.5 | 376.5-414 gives 0.62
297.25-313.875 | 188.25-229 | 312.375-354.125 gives 0.61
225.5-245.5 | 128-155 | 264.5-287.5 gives 4.22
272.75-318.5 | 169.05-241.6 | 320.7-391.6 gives 4.54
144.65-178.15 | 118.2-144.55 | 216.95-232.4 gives -2.71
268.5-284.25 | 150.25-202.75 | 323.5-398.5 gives 3.48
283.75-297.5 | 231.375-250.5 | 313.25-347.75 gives -1.00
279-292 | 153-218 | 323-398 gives 1.52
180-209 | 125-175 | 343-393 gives 6.08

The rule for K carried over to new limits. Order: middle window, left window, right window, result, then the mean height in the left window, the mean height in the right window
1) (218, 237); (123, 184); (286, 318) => 4.4 mm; 22.7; 15.5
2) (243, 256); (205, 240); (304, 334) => 1.5 mm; 15.2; 15.3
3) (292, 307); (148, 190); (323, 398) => 2.7 mm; 21.4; 17.1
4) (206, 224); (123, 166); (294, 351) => 4.0 mm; 23.6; 15.6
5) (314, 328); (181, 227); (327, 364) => 1.0 mm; 16.8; 16.2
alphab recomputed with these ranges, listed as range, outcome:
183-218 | 17.1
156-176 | 22.4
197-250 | 15.1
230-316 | 14.6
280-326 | 15.4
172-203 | 18.4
